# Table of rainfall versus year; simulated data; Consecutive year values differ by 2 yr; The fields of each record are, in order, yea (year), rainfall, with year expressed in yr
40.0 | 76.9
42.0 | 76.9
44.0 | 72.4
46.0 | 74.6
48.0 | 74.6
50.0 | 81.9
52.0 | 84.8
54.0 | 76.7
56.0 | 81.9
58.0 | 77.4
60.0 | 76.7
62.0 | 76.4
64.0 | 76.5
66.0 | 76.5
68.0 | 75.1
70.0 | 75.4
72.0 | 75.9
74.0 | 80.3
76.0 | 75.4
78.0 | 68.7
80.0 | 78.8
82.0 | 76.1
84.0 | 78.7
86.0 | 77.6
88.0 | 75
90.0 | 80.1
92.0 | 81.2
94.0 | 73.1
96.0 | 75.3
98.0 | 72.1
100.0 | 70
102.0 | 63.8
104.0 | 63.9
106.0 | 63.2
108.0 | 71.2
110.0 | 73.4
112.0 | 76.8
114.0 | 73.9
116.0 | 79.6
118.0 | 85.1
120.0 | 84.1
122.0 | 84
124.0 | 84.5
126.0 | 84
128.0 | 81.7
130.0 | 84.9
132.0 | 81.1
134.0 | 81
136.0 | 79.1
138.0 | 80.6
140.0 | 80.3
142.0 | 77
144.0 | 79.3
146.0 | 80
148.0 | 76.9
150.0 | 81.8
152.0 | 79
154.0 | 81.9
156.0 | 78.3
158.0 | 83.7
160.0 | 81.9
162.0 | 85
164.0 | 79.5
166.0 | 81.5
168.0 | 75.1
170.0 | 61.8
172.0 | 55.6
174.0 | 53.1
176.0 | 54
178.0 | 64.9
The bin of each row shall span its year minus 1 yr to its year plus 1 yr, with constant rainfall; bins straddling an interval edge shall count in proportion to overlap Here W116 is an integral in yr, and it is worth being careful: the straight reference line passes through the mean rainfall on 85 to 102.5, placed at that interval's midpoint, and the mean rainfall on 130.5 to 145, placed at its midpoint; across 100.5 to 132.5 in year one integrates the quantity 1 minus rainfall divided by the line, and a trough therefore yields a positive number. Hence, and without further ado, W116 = 0.2 yr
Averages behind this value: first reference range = 74.5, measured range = 77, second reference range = 79.9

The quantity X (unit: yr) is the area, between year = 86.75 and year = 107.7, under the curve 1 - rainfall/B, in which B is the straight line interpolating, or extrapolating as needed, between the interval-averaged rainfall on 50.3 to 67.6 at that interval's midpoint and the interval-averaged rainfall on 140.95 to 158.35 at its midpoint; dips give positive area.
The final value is 1.9 yr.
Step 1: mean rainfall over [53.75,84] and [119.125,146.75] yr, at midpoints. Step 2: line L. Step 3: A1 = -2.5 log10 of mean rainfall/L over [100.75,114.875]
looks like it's 0.15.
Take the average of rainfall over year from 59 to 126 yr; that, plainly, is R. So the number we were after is 75.8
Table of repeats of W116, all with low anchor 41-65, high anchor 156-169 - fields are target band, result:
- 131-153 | 0.2 yr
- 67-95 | 0.7 yr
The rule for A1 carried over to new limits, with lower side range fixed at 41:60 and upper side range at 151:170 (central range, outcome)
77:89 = 0.04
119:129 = -0.06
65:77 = 0.02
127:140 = -0.03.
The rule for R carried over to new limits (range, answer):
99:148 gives 77.6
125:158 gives 80.5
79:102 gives 75.6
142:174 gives 76.6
